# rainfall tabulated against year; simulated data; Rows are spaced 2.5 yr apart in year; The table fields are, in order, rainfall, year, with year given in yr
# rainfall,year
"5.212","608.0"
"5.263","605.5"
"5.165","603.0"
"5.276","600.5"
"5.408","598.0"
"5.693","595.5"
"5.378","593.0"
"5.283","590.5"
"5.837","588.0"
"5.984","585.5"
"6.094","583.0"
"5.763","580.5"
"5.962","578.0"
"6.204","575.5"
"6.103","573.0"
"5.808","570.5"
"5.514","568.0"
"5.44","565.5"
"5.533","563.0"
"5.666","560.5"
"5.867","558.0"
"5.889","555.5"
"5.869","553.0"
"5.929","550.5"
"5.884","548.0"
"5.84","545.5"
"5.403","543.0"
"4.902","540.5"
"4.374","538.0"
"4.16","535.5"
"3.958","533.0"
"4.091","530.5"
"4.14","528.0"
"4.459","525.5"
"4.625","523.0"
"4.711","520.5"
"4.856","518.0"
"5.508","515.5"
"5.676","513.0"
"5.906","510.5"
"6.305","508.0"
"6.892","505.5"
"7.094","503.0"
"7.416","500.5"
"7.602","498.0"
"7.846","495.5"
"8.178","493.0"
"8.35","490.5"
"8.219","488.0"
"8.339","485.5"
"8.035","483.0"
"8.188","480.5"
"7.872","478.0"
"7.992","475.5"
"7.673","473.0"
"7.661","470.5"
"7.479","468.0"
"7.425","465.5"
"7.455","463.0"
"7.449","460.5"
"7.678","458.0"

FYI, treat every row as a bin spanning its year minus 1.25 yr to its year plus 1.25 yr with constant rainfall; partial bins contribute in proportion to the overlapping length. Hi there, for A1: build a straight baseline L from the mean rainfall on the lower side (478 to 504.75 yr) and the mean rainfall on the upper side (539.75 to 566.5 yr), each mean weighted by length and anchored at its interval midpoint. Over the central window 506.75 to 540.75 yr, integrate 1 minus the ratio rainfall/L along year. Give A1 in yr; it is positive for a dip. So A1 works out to 9.70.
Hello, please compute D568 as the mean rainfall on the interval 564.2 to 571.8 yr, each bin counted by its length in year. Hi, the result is 5.59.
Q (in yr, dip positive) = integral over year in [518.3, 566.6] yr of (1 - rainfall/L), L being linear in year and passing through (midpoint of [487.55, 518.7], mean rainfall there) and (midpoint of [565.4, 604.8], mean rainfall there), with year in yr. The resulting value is 9.3 yr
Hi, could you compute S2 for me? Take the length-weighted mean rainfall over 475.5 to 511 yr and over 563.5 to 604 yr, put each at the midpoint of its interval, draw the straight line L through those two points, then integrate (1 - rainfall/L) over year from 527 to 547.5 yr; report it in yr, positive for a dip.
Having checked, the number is 6.2 yr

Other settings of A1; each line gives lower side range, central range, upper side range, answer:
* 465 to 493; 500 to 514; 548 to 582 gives 1.44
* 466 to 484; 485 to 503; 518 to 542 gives -3.44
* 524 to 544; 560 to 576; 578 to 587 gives -0.71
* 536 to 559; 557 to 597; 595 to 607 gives -2.54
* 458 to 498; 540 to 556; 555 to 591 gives 1.62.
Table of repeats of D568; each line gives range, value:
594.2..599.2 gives 5.55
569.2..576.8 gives 6.03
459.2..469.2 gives 7.45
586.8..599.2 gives 5.52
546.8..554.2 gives 5.89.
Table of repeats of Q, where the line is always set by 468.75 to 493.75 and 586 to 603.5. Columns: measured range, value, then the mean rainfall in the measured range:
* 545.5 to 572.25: 2.2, 5.75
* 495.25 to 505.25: 0.3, 7.39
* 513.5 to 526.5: 4.1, 4.89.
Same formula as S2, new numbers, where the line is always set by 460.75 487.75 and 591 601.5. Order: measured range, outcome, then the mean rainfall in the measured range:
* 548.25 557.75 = 0.6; 5.89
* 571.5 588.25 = -0.7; 6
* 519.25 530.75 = 4.0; 4.43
